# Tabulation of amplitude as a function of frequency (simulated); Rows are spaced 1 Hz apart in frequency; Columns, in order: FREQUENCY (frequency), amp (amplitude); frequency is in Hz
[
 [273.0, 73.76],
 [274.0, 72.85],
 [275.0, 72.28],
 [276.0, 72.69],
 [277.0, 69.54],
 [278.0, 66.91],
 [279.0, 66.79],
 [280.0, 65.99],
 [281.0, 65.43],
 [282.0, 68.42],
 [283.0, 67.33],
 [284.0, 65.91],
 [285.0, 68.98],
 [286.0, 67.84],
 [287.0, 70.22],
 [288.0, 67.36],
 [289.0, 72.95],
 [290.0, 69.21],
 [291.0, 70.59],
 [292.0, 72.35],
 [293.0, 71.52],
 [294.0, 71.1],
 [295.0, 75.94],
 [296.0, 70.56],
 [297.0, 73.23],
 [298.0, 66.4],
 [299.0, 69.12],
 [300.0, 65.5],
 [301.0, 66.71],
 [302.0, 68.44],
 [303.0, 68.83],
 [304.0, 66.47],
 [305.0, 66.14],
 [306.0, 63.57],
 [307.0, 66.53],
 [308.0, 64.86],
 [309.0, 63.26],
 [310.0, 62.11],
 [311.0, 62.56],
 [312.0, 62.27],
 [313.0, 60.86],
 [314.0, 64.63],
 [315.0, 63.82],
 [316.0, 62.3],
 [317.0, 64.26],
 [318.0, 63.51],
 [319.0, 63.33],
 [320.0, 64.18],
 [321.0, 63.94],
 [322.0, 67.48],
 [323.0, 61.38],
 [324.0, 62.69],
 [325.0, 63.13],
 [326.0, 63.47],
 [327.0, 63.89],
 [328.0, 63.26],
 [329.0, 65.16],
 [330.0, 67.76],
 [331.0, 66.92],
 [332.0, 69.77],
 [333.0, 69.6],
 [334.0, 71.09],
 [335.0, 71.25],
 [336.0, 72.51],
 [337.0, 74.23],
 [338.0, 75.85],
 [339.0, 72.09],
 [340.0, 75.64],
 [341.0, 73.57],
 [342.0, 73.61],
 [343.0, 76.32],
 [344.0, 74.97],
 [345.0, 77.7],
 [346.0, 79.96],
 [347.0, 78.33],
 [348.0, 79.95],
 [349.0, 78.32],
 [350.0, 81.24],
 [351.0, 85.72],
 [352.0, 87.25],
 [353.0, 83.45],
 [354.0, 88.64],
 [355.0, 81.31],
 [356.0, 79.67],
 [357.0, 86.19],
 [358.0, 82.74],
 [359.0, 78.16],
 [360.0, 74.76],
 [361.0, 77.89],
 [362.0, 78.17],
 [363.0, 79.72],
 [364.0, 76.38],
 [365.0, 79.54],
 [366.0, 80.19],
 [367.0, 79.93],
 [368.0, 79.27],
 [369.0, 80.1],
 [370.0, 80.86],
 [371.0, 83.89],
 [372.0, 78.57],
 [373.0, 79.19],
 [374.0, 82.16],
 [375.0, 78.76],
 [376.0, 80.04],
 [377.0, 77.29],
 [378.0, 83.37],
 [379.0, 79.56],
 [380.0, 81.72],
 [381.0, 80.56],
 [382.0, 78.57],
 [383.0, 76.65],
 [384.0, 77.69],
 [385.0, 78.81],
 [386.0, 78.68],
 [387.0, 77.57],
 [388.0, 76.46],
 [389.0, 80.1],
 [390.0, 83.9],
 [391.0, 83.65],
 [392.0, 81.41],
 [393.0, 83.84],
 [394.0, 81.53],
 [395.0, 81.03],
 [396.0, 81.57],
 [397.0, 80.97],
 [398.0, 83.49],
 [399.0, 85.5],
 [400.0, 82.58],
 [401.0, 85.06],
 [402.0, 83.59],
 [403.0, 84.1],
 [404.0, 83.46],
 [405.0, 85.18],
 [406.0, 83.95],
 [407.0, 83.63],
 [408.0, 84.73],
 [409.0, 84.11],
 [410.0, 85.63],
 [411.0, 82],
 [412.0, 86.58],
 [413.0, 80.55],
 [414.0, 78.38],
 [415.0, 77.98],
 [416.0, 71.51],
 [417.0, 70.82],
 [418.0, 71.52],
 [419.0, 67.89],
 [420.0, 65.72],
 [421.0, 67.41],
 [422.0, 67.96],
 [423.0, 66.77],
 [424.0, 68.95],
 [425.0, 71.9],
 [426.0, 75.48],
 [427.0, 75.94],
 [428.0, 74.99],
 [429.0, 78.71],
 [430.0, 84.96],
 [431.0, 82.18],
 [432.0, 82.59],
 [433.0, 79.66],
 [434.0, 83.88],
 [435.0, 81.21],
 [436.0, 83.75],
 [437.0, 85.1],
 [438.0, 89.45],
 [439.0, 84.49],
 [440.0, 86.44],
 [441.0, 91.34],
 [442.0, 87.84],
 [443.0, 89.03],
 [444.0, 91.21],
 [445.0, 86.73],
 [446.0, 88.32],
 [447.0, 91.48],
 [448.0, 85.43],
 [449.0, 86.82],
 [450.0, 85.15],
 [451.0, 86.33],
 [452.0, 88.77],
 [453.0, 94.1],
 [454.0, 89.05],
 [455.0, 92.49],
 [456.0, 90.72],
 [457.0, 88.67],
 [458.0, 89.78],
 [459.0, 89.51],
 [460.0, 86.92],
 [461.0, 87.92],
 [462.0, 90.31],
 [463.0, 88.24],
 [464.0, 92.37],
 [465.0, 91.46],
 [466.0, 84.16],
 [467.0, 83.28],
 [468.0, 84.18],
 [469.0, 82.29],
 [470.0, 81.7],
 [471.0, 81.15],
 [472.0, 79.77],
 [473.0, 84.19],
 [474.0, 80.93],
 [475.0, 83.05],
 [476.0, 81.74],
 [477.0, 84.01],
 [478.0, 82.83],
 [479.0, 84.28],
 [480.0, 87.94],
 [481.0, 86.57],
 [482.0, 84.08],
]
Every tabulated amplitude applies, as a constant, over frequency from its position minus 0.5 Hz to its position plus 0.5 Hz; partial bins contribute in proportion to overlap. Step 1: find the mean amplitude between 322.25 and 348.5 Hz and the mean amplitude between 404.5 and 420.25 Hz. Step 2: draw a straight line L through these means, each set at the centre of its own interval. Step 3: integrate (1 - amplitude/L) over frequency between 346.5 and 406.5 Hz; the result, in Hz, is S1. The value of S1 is -4.68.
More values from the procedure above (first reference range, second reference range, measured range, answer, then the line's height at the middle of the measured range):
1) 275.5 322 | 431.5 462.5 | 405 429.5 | 2.1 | 83.4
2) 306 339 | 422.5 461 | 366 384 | -1.4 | 74.1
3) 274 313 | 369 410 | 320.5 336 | 1.4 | 72.9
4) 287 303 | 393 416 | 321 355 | 0.9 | 75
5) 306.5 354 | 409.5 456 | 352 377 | -2.3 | 73.8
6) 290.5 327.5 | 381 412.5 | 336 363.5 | -2.1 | 73.5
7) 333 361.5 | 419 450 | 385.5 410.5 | -0.9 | 79.8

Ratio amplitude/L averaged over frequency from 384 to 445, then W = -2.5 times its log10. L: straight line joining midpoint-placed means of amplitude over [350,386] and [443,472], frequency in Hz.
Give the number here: 0.05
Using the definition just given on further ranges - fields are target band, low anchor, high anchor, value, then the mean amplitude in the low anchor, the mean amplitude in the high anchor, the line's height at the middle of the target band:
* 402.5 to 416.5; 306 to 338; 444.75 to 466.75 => -0.021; 65.5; 88.8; 80.7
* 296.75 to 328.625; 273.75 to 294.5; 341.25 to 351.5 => 0.138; 69.3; 78.5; 73.5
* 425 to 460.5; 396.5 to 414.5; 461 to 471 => -0.007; 83.5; 86.3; 85.2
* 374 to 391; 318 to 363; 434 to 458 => -0.002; 73.7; 87.9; 79.4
